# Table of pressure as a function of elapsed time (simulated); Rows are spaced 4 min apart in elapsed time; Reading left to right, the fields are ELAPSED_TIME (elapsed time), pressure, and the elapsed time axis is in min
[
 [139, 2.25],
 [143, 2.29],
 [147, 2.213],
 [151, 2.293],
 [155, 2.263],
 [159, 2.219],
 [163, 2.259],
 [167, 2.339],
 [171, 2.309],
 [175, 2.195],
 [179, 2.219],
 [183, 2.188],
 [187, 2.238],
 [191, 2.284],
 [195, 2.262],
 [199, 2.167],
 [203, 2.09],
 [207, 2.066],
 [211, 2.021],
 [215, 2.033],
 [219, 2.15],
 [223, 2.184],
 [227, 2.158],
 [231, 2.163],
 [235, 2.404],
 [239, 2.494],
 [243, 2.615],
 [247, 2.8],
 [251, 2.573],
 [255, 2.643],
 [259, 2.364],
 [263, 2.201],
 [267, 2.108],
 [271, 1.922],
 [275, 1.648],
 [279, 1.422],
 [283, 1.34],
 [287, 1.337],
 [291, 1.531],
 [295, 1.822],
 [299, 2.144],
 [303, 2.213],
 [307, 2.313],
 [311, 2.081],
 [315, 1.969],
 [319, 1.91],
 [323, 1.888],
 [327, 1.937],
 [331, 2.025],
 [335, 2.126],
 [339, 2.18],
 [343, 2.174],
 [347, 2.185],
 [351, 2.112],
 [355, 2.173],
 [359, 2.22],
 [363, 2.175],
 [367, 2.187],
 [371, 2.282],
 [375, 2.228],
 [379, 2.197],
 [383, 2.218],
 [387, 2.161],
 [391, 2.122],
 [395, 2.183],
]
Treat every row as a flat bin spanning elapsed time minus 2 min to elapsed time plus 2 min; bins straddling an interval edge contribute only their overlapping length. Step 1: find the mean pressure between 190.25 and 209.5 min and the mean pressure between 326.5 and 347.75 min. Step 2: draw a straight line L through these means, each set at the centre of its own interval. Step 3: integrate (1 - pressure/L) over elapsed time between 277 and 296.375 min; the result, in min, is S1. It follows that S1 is 5.9 min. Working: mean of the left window 2.16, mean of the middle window 1.48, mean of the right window 2.11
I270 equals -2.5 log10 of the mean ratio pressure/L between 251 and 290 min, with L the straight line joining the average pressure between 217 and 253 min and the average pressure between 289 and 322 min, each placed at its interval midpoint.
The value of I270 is 0.15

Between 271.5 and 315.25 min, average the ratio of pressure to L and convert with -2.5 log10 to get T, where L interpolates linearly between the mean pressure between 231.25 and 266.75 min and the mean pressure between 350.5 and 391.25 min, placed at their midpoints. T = 0.30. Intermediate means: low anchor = 2.47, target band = 1.8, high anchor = 2.19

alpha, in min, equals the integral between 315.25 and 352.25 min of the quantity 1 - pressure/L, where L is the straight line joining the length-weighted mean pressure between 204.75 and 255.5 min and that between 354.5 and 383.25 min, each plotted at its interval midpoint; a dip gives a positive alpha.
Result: 3.0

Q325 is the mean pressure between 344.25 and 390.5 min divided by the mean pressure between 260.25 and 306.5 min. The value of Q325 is 1.2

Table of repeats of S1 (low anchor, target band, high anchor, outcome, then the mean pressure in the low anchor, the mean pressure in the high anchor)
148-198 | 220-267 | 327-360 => -4.2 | 2.25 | 2.13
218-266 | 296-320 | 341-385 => 1.9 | 2.39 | 2.2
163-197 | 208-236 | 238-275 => 2.1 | 2.25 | 2.37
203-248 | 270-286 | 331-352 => 4.8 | 2.26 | 2.15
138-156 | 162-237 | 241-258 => 7.9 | 2.26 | 2.64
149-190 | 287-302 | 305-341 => 2.1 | 2.25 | 2.05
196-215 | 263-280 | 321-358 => 2.0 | 2.09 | 2.09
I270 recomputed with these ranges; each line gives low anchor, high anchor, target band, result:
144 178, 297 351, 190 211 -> 0.032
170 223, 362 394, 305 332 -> 0.088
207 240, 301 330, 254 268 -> -0.095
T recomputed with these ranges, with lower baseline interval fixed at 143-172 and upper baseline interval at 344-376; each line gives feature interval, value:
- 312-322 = 0.14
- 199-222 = 0.08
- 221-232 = 0.04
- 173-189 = 0.03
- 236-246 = -0.15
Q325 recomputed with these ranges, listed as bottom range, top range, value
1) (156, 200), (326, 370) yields 0.95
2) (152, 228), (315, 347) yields 0.93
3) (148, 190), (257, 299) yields 0.79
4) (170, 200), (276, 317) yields 0.81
